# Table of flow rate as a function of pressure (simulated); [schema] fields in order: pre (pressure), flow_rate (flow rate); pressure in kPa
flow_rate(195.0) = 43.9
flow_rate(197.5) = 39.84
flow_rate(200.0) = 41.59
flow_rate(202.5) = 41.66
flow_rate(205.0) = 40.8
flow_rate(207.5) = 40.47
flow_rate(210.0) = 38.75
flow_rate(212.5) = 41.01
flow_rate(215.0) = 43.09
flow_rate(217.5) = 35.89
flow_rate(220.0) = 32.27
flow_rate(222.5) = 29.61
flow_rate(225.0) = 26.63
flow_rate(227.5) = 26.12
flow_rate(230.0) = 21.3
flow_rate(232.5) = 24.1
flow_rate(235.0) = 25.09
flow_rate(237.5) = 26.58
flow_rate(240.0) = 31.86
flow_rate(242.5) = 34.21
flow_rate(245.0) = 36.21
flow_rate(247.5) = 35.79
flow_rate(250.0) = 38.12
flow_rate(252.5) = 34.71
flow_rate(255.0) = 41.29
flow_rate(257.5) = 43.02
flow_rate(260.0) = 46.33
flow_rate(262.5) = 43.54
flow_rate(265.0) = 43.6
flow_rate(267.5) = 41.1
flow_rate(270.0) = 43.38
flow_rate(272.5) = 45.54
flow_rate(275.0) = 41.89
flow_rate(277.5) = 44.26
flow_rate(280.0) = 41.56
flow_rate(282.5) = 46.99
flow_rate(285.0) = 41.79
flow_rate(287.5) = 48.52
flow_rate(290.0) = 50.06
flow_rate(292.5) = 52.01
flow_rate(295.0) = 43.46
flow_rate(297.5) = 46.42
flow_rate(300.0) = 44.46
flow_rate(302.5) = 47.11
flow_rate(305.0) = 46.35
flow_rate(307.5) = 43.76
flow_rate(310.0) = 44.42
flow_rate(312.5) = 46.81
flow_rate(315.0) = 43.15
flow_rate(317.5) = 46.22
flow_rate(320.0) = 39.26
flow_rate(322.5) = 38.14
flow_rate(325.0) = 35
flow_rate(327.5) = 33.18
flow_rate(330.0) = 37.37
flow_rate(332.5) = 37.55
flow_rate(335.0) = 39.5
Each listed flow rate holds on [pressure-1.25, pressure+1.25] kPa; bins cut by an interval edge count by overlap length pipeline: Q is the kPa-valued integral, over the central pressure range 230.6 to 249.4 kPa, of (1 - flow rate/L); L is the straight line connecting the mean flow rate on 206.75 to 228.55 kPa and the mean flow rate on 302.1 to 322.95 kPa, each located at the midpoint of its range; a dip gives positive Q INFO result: 3.3 kPa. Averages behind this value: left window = 34.8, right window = 44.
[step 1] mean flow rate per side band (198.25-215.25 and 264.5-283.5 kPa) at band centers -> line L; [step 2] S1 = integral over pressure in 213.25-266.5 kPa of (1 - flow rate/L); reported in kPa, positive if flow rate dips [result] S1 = 9.94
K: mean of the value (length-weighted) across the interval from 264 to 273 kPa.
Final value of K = 43.2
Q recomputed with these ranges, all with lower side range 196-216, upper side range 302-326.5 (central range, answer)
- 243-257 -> 1.45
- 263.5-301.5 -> -2.48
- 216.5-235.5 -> 6.28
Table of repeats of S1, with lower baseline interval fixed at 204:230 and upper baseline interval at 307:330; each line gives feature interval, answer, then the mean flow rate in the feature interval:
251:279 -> -3.7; 42.6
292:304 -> -2.1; 46.4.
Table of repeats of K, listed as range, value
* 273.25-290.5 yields 44.8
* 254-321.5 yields 44.7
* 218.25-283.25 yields 36.3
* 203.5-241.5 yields 32.3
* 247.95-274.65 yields 41.9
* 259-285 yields 43.7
